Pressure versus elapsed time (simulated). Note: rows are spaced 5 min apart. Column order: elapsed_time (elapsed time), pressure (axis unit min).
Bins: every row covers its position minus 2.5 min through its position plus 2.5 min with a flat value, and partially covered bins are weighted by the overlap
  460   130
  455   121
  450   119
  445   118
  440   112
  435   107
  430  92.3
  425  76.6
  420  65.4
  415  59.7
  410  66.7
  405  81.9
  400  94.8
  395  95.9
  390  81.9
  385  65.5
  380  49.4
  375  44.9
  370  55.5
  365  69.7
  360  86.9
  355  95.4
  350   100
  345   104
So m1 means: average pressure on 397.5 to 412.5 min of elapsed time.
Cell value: 81.1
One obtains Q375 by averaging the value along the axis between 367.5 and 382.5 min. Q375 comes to 49.9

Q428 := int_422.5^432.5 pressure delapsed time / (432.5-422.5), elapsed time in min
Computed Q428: 84.5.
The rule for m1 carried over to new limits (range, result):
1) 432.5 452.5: 114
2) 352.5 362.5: 91.2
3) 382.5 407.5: 84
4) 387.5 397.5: 88.9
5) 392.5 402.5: 95.3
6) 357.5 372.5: 70.7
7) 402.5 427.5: 70.1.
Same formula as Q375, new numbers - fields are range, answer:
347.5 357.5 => 97.7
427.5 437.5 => 99.7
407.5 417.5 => 63.2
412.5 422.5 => 62.5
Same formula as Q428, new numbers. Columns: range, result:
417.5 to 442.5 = 90.7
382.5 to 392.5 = 73.7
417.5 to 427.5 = 71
